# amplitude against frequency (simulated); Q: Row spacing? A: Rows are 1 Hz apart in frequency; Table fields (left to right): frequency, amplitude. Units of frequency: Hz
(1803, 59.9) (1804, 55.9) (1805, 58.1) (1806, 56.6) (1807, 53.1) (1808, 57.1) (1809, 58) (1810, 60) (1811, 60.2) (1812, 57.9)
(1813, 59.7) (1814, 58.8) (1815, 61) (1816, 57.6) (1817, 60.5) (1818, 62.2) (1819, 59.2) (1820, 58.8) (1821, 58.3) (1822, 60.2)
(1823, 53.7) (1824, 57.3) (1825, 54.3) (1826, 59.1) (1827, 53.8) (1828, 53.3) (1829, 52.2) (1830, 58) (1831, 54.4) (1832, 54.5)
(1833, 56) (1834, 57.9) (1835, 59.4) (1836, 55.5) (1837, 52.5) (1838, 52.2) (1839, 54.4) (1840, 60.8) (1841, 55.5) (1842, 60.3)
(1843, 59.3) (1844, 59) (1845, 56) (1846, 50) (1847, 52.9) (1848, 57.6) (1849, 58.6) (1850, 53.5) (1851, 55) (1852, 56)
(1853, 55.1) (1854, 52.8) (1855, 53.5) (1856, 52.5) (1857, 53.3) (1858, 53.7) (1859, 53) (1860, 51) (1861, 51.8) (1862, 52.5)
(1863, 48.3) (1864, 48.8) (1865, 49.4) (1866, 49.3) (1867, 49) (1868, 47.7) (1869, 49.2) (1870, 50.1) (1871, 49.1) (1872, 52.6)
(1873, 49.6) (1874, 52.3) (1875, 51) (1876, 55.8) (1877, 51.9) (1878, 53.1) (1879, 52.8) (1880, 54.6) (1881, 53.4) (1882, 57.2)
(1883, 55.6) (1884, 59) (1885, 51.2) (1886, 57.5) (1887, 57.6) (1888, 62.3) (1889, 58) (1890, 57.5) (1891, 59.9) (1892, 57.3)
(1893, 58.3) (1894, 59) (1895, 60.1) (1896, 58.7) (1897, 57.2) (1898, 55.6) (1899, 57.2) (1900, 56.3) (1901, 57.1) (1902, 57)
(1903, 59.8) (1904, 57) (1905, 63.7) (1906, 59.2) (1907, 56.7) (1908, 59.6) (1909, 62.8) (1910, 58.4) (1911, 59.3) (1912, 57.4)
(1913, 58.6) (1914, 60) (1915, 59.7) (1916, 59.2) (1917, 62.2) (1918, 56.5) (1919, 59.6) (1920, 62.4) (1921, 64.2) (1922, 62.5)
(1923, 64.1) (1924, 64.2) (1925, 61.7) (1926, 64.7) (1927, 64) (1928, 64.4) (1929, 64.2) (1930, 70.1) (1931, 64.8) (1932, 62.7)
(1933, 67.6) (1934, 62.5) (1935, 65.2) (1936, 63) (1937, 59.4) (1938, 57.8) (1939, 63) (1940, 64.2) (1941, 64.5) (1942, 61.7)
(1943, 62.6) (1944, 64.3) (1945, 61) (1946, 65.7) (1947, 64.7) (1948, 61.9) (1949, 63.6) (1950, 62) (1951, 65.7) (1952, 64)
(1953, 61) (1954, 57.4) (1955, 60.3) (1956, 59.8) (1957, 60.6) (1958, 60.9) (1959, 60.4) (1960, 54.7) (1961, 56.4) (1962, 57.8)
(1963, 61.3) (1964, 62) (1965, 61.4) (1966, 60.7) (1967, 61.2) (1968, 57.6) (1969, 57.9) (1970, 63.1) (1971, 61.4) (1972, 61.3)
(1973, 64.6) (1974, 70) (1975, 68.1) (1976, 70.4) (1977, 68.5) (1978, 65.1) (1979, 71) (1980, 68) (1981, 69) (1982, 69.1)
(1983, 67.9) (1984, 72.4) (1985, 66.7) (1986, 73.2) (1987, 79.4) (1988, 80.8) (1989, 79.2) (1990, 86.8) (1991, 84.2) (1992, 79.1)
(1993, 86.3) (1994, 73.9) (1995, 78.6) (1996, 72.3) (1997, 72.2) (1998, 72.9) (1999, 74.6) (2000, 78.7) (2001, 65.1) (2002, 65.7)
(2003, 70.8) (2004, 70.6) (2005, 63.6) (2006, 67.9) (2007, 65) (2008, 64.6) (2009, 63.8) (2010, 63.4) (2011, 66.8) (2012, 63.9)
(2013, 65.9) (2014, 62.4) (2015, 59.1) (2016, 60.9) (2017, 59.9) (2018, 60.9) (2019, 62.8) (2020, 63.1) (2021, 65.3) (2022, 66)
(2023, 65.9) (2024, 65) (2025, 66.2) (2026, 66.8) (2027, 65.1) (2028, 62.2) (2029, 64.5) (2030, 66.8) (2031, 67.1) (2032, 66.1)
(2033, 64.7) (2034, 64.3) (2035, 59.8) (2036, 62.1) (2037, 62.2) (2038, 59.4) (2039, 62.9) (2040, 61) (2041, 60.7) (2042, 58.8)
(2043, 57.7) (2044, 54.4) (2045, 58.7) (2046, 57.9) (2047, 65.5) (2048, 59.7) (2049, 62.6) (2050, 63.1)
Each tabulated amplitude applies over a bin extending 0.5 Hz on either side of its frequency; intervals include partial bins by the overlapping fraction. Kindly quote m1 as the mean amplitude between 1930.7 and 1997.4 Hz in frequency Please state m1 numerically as 66.1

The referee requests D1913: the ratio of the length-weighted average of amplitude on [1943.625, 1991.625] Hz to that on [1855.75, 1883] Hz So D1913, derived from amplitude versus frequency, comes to 1.27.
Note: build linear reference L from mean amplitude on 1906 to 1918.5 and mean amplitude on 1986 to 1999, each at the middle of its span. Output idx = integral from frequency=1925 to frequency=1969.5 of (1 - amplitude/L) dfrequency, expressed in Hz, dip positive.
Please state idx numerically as 3.5 Hz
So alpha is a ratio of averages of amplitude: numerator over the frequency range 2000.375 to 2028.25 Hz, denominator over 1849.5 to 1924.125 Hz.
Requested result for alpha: 1.16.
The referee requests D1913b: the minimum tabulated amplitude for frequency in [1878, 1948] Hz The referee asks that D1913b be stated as 51.2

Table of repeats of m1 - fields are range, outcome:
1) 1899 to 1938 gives 61.3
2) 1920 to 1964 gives 62.5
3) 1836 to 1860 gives 55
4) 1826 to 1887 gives 53.8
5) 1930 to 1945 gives 63.3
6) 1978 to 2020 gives 70.1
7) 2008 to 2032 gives 64.1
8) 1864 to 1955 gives 58.9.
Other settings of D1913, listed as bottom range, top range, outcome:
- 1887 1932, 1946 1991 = 1.09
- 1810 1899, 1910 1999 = 1.18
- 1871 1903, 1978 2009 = 1.30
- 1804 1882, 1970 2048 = 1.22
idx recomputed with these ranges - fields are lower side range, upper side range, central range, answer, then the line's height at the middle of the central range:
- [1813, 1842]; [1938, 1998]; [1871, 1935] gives 3.3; 62.1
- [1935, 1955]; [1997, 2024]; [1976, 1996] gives -3.1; 64.6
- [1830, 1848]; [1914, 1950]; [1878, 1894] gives 0.7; 59.5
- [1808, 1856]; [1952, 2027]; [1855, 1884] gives 3.5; 59.1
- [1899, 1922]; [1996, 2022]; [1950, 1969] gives 0.8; 62.7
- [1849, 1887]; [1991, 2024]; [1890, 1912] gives -0.9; 56.3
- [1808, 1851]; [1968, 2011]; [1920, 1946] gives 0.8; 65.7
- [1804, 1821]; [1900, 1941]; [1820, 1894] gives 6.4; 59.8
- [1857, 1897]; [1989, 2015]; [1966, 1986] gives 0.5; 67.5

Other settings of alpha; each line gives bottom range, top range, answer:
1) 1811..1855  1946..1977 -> 1.09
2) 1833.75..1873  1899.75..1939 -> 1.15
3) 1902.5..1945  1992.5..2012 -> 1.13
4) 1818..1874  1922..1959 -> 1.16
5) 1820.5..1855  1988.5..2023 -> 1.24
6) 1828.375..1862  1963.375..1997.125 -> 1.27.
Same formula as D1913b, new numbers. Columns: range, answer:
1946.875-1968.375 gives 54.7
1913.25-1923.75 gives 56.5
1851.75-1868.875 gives 47.7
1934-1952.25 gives 57.8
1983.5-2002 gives 65.1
